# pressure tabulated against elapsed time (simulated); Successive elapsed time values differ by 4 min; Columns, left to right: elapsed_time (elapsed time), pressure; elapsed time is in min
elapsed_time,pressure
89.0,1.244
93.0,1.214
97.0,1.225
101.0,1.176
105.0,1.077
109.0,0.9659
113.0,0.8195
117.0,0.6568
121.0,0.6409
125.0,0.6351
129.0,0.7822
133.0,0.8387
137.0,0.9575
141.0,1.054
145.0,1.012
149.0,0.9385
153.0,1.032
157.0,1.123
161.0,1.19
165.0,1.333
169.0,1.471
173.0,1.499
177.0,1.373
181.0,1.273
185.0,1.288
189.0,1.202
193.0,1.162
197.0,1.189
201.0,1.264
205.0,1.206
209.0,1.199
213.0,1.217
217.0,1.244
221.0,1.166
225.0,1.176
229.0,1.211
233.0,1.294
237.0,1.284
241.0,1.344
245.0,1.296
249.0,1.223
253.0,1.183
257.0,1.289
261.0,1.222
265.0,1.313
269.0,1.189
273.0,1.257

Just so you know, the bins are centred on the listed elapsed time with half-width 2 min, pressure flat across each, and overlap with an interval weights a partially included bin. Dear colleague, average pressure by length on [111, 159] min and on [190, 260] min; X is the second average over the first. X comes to 1.41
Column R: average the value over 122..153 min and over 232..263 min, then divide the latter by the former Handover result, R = 1.4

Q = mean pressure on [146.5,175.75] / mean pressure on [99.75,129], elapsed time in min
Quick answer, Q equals 1.46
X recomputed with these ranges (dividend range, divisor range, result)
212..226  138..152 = 1.20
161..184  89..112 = 1.21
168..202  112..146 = 1.59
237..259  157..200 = 0.98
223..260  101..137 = 1.51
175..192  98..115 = 1.25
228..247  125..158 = 1.37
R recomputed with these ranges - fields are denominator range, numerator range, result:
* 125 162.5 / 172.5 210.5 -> 1.30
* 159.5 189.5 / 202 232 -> 0.90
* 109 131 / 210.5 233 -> 1.66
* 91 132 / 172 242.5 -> 1.36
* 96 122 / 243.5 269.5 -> 1.33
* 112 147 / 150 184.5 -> 1.55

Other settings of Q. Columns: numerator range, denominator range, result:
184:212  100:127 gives 1.44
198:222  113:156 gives 1.42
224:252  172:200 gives 0.99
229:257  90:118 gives 1.22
